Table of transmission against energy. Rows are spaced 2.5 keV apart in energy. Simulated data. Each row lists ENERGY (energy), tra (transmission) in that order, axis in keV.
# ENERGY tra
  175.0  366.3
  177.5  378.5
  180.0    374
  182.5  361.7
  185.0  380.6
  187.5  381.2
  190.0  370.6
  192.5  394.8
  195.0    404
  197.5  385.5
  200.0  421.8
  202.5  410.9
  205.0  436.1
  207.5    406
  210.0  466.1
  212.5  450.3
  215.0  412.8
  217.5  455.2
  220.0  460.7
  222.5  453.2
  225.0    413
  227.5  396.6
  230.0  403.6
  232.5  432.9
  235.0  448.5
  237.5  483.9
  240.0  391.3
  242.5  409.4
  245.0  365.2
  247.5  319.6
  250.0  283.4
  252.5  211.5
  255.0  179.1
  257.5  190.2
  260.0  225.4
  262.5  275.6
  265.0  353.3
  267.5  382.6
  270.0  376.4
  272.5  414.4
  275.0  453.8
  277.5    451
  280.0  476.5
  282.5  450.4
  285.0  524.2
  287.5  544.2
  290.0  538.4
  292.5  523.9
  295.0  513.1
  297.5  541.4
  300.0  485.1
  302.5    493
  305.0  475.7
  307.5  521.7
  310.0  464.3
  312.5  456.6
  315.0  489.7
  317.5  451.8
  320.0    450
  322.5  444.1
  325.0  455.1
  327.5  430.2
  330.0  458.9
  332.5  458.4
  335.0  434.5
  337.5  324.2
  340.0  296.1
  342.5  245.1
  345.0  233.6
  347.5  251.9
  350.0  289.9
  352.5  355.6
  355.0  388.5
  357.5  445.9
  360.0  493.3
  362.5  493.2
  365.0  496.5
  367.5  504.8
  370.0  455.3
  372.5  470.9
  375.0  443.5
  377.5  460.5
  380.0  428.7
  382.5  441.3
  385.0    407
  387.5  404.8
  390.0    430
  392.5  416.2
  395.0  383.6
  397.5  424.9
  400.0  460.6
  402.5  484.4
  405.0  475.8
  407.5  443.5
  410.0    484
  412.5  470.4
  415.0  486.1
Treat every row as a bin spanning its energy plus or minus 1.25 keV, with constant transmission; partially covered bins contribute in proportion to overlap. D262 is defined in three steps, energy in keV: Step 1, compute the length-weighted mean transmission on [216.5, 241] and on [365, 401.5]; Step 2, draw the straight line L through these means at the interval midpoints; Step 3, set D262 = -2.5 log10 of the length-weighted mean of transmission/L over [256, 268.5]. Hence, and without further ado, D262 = 0.47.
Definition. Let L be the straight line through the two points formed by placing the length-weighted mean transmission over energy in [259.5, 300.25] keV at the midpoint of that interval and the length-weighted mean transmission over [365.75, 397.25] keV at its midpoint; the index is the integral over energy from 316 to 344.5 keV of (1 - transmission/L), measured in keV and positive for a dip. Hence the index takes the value 2.7 keV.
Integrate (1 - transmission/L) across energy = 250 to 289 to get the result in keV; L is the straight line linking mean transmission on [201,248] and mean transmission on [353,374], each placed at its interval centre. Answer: 6.4 keV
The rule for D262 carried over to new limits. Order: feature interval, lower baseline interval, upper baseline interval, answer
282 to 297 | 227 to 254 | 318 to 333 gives -0.239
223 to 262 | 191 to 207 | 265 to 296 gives 0.258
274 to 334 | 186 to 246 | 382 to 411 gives -0.127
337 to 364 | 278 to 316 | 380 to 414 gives 0.315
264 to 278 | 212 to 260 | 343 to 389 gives -0.058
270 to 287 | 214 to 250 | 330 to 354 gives -0.214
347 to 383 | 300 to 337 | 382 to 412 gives 0.040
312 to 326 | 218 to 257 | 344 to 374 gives -0.154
